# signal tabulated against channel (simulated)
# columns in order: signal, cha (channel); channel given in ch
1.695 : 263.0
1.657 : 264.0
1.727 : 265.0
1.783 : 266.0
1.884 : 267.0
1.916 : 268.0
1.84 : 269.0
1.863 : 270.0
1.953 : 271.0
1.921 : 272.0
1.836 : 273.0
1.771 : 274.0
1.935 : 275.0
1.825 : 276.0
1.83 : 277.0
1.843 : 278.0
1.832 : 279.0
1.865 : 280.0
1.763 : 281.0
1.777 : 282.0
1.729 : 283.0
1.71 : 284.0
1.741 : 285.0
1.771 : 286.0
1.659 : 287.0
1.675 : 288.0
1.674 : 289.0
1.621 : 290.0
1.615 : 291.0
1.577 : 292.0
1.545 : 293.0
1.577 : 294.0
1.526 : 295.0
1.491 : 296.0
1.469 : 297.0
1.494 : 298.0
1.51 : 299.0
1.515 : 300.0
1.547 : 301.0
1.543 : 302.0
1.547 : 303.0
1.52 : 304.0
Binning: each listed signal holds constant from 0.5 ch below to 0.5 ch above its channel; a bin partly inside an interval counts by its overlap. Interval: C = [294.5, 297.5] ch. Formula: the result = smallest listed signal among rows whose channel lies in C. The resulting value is 1.469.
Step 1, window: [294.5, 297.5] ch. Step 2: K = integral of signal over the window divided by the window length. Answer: 1.5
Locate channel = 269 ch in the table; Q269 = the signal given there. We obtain 1.84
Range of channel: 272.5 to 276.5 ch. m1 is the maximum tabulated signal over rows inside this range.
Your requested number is 1.935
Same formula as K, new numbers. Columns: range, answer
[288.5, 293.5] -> 1.61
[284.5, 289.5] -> 1.7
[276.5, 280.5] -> 1.84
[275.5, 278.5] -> 1.83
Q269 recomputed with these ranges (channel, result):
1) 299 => 1.51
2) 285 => 1.741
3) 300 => 1.515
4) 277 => 1.83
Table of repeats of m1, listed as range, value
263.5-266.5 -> 1.783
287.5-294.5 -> 1.675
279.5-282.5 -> 1.865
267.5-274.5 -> 1.953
